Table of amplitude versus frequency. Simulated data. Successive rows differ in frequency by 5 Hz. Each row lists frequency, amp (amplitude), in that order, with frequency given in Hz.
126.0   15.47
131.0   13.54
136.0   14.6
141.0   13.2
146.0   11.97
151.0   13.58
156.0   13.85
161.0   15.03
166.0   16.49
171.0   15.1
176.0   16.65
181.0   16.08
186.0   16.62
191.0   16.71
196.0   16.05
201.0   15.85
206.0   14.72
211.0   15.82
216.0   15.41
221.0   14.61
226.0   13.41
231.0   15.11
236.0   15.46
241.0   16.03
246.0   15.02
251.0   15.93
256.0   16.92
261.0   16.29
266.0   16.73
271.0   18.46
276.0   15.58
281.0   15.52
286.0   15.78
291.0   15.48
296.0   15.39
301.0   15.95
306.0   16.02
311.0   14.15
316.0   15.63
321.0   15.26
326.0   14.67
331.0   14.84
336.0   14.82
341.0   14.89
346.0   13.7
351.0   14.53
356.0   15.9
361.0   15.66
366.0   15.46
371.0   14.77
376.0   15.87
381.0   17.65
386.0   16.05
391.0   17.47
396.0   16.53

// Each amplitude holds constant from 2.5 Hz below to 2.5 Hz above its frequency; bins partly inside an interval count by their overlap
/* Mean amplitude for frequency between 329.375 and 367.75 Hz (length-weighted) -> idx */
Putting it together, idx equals 15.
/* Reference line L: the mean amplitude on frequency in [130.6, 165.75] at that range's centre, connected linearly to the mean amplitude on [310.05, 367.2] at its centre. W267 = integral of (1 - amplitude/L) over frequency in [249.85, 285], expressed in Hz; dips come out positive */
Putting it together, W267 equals -4.6 Hz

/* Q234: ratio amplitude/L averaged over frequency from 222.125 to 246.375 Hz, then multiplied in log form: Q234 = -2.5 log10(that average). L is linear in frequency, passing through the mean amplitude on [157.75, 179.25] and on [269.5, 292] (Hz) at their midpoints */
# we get 0.07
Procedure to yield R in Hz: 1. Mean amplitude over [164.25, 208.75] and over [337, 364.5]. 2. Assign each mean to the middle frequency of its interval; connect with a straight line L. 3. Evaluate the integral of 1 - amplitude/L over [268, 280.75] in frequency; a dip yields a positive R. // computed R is -1.07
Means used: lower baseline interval 16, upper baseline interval 14.9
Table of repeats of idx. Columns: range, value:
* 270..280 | 16.6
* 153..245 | 15.5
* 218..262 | 15.4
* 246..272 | 16.6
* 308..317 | 14.8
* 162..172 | 15.8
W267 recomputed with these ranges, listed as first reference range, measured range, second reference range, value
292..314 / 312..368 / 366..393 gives 2.85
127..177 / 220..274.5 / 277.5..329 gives -3.02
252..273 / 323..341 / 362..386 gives 1.68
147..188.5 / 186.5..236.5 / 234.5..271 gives 1.31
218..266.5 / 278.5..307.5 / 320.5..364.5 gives -0.91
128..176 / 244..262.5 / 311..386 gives -1.58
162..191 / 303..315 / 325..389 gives 0.28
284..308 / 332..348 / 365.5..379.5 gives 1.10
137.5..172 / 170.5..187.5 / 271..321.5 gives -2.13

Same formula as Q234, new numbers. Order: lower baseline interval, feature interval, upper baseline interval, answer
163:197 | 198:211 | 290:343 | 0.043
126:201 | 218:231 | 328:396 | 0.066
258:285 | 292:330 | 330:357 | 0.016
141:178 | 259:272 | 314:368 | -0.152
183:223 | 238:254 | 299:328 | -0.009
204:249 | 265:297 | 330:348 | -0.092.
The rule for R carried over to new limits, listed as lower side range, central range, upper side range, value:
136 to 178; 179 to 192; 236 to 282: -1.3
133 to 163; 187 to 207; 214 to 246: -2.1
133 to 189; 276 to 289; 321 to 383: -0.5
